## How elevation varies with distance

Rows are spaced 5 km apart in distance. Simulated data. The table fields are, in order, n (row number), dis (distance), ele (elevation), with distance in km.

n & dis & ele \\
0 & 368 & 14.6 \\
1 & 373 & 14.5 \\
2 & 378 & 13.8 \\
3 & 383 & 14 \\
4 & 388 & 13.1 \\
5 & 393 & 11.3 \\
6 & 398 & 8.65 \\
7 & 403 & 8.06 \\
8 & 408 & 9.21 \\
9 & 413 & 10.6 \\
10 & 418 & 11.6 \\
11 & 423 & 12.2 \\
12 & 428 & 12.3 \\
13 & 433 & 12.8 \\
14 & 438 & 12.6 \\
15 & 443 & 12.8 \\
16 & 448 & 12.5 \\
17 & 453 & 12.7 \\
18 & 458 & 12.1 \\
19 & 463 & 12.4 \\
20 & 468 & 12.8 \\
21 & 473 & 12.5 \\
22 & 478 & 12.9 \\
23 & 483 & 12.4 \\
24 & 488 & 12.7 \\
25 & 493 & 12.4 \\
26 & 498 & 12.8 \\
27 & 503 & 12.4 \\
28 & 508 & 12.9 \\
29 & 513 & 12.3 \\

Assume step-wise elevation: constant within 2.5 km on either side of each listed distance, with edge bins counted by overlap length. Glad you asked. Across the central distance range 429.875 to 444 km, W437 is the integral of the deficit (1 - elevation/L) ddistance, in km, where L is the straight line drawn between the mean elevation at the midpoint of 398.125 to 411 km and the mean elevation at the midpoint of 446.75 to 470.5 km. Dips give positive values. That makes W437 -2.2 km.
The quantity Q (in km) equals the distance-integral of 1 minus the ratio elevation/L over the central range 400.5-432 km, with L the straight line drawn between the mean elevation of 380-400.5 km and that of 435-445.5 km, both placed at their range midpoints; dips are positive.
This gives 3.93 km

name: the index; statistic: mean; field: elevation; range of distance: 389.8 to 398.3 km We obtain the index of 10.6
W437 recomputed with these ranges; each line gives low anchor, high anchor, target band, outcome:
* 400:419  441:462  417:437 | -2.64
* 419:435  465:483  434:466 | -0.07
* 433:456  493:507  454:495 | 0.29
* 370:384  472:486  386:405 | 4.94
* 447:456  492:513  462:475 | 0.01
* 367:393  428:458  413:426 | 1.34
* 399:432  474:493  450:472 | -0.97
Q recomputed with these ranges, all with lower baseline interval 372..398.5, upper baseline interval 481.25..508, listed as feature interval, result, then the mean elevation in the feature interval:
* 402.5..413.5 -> 3.0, 9.28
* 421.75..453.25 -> 0.3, 12.6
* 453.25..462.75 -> 0.2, 12.3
